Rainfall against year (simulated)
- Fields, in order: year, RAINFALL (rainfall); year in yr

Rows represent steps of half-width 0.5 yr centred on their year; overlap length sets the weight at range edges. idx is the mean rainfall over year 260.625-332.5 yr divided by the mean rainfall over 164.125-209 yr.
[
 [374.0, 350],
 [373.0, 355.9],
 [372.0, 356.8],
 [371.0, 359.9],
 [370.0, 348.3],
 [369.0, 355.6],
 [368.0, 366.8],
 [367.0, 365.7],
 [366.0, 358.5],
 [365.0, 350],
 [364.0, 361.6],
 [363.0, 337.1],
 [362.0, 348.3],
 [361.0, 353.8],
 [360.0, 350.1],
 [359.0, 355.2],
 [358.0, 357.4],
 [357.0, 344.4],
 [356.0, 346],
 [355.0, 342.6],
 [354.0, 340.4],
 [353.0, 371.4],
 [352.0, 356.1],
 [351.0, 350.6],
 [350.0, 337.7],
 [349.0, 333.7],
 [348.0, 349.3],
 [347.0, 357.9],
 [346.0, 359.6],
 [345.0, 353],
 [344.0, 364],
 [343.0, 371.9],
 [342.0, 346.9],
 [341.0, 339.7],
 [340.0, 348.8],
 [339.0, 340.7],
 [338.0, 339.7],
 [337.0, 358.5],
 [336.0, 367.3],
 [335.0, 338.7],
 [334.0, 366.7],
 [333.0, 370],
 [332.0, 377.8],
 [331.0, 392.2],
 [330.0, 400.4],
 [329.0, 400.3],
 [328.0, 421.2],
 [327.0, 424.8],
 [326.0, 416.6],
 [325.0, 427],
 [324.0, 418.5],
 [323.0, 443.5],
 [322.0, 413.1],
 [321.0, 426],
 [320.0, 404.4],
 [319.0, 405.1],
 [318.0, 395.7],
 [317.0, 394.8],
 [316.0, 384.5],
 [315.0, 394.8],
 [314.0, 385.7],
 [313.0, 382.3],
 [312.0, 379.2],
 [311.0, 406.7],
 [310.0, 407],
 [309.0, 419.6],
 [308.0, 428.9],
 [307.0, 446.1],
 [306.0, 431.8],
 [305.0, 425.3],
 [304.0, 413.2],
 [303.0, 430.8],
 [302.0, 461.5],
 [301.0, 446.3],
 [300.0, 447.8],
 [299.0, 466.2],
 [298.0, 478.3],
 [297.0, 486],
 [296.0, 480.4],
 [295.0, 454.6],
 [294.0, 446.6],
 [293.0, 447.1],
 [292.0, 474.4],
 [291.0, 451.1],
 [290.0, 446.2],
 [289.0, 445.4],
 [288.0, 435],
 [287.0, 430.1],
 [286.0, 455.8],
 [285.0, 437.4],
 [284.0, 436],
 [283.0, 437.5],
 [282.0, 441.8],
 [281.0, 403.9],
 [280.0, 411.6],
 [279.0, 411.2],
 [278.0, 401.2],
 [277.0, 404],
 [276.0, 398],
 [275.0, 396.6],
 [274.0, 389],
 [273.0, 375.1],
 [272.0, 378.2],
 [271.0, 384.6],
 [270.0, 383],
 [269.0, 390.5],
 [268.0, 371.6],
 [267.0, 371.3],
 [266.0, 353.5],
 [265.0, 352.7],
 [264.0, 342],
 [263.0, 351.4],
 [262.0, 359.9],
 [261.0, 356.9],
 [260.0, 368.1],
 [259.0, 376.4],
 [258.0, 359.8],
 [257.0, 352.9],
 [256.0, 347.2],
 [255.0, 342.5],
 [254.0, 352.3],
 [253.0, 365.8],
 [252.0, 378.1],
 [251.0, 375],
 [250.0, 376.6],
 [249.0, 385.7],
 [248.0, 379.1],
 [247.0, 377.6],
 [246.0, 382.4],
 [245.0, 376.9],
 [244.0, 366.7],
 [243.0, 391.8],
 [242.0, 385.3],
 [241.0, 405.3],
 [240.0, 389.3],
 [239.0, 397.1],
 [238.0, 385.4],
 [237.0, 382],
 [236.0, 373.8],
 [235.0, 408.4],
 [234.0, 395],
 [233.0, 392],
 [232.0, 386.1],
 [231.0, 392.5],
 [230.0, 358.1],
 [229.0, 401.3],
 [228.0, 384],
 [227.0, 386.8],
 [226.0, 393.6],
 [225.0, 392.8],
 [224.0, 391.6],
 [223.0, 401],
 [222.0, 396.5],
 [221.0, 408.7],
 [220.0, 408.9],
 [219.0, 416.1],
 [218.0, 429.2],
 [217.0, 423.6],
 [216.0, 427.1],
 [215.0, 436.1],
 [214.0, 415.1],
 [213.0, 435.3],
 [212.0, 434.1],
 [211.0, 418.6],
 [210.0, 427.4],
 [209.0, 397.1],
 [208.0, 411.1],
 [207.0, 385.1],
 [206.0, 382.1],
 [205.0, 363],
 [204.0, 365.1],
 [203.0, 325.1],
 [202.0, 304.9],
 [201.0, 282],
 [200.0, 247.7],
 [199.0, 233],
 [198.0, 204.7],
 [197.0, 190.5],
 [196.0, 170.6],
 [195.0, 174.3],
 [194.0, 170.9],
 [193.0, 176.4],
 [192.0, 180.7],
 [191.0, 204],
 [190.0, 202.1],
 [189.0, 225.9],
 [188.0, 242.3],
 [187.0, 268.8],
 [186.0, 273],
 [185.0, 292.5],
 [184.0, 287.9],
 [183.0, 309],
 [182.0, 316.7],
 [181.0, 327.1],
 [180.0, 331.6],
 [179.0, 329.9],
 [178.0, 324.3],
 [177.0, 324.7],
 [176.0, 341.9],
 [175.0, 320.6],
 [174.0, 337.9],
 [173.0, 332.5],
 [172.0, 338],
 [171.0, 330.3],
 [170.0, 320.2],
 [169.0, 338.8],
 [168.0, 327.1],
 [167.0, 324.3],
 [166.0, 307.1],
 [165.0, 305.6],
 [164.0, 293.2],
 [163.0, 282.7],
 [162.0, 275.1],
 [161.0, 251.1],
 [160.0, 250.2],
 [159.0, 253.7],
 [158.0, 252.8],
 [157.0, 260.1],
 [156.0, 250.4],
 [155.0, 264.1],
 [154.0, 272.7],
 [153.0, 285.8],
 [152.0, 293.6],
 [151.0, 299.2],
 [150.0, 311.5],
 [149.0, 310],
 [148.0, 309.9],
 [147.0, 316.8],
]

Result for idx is 1.42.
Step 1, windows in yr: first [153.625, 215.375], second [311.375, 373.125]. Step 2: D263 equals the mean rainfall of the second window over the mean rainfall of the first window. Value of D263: 1.23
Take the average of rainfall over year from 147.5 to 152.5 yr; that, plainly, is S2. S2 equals 305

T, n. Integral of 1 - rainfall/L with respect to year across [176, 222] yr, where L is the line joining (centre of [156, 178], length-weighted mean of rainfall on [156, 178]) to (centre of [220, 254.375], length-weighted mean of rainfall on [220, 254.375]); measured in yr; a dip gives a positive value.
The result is 3.2 yr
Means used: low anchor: 303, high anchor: 386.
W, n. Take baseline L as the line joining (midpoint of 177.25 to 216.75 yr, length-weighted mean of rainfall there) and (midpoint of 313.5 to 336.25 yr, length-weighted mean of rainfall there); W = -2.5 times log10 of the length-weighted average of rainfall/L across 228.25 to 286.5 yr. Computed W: -0.103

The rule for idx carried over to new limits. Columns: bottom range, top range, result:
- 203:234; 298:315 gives 1.06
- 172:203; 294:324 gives 1.60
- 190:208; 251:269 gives 1.39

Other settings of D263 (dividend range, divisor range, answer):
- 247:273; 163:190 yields 1.19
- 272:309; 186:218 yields 1.41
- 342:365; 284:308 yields 0.78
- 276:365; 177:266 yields 1.15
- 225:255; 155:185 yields 1.26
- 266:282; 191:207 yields 1.54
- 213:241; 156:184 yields 1.31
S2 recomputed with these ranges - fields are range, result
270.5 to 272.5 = 381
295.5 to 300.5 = 472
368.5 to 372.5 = 355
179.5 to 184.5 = 314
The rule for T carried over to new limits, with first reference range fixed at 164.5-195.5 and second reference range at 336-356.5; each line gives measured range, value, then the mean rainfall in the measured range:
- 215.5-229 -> -4.5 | 404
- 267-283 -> -3.6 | 397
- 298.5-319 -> -4.9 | 417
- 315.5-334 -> -3.4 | 405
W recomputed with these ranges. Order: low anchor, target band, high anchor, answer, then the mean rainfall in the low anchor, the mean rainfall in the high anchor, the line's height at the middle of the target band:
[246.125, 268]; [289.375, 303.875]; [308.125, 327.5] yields -0.17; 364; 407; 392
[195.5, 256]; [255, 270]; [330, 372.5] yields 0.02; 373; 355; 368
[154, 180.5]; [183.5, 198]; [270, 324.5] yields 0.43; 302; 424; 324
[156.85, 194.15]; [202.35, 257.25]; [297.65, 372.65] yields -0.22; 286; 383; 319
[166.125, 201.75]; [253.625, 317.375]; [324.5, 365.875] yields -0.23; 275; 363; 330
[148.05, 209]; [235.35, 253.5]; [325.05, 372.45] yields -0.21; 287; 361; 316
